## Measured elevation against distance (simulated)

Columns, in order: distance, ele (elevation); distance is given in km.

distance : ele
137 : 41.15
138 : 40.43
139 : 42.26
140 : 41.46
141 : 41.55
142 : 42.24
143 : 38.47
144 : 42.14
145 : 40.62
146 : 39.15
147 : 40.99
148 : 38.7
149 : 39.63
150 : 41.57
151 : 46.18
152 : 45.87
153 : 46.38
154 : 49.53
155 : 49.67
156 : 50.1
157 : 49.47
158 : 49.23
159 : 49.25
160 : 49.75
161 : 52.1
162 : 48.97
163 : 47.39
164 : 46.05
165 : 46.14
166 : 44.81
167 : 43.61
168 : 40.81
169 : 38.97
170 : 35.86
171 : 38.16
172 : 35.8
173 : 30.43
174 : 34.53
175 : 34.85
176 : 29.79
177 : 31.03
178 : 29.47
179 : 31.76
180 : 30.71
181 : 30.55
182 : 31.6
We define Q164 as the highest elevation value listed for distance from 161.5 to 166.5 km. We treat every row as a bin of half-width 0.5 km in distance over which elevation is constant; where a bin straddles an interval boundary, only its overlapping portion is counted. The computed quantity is 48.97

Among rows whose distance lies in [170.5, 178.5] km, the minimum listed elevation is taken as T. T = 29.47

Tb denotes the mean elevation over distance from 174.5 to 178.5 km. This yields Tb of 31.3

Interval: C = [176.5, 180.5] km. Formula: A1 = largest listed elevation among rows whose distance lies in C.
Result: 31.76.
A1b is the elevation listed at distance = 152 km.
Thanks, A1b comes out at 45.87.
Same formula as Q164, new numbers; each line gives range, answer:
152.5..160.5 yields 50.1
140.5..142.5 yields 42.24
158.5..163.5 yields 52.1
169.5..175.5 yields 38.16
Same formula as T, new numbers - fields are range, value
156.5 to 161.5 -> 49.23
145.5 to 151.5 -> 38.7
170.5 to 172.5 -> 35.8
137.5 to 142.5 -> 40.43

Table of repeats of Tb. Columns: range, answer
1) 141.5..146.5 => 40.5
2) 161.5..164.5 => 47.5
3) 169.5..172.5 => 36.6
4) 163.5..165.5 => 46.1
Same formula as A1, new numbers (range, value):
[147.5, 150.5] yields 41.57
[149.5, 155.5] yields 49.67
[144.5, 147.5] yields 40.99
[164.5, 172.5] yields 46.14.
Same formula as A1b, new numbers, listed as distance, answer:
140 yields 41.46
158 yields 49.23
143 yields 38.47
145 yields 40.62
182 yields 31.6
